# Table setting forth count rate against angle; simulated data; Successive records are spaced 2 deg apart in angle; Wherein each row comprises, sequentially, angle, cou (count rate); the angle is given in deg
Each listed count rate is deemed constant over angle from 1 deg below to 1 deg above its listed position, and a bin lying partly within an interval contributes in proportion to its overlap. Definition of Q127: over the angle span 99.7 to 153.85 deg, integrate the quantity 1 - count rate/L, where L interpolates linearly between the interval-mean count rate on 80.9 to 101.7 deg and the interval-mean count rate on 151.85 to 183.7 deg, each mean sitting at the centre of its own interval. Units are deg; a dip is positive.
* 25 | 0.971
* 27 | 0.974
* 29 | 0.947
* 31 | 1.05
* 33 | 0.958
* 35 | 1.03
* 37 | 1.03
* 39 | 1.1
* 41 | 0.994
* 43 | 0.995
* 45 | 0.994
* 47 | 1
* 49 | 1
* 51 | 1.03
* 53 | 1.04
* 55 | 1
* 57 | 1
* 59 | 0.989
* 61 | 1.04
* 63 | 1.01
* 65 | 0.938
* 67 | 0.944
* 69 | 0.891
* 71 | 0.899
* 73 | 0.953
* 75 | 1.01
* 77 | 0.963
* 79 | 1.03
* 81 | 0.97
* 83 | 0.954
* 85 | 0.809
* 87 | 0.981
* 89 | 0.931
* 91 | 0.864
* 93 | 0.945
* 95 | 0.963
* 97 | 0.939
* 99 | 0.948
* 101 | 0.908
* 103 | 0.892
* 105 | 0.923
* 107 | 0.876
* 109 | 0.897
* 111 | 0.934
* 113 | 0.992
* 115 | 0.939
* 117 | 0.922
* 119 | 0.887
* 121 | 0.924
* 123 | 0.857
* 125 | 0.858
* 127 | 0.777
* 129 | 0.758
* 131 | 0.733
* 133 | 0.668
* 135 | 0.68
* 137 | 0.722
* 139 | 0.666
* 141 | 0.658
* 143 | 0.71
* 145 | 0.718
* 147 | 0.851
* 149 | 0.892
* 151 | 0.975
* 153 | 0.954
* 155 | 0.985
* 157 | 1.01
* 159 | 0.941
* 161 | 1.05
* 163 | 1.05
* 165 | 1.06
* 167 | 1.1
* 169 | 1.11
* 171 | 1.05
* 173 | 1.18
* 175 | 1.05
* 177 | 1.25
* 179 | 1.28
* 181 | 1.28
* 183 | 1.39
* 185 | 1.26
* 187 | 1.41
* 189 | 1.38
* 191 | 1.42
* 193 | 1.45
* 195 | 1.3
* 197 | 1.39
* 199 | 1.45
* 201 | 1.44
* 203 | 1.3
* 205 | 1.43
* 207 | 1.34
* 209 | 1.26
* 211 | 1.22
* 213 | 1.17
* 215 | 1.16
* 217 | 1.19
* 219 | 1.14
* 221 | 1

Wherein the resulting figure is 9.2 deg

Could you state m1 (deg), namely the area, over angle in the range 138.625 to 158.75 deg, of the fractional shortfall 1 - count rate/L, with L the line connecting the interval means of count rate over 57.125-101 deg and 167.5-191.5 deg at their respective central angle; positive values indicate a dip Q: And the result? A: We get 5.35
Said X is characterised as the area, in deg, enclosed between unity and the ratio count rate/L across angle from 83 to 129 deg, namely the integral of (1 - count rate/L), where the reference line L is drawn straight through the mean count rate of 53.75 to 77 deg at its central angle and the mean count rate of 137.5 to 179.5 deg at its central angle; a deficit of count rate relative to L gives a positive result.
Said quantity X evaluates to 3.12 deg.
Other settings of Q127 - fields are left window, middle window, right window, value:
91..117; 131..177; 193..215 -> 8.8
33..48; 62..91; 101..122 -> 0.6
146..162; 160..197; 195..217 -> -3.4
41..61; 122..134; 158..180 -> 3.3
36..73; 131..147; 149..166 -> 4.7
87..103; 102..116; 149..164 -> 0.3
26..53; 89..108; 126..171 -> 0.3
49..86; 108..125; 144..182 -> 1.5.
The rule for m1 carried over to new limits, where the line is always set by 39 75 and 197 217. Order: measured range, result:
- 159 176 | 2.1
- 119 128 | 2.2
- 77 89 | 1.1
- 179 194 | -1.2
